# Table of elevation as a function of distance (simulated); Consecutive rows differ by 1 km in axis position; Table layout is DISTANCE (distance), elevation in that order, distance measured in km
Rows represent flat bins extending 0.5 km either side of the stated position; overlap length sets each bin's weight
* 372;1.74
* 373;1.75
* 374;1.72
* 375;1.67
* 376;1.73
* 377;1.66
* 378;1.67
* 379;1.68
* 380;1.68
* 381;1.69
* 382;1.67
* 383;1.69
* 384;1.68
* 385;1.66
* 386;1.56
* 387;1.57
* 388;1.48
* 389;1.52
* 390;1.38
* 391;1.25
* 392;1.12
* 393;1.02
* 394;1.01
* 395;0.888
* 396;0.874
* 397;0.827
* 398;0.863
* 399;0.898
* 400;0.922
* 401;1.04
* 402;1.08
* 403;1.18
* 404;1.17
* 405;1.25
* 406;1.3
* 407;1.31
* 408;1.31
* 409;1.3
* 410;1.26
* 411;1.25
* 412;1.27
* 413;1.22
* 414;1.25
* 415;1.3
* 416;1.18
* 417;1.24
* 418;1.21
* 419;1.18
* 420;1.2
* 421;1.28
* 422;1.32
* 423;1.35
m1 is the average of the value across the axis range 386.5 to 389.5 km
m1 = 1.52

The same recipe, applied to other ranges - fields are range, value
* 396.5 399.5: 0.863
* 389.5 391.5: 1.31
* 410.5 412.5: 1.26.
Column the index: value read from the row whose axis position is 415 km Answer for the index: 1.3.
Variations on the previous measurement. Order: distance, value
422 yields 1.32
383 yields 1.69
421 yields 1.28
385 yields 1.66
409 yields 1.3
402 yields 1.08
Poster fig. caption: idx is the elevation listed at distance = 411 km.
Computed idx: 1.25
